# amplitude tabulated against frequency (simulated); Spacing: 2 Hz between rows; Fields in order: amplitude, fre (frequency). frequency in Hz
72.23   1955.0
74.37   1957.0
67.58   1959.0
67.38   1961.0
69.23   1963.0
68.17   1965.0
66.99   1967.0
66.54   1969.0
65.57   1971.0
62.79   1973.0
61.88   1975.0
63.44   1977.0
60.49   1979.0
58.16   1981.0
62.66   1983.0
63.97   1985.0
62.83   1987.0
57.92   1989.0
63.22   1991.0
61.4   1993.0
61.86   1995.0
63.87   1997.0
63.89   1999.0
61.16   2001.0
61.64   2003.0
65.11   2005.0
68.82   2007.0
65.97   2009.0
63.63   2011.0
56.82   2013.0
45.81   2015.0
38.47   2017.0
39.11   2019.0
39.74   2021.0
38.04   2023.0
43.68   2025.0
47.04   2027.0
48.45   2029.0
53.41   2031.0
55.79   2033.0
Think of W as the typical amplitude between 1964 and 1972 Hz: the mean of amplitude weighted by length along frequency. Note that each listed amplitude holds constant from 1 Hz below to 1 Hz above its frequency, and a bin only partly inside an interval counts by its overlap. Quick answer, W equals 66.8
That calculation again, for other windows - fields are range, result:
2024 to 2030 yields 46.4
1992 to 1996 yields 61.6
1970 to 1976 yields 63.4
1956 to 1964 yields 69.6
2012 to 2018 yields 47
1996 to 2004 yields 62.6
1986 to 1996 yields 61.4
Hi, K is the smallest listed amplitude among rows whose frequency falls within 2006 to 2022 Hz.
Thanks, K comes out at 38.47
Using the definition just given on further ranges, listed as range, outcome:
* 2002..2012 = 61.64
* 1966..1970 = 66.54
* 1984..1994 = 57.92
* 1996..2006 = 61.16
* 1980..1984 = 58.16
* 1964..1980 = 60.49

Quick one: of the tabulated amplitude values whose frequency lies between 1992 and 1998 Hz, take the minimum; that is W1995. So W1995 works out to 61.4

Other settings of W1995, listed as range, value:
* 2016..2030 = 38.04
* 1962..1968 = 66.99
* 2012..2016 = 45.81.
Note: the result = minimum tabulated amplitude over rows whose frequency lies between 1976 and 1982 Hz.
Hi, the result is 58.16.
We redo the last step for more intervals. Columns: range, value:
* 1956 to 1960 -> 67.58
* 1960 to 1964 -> 67.38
